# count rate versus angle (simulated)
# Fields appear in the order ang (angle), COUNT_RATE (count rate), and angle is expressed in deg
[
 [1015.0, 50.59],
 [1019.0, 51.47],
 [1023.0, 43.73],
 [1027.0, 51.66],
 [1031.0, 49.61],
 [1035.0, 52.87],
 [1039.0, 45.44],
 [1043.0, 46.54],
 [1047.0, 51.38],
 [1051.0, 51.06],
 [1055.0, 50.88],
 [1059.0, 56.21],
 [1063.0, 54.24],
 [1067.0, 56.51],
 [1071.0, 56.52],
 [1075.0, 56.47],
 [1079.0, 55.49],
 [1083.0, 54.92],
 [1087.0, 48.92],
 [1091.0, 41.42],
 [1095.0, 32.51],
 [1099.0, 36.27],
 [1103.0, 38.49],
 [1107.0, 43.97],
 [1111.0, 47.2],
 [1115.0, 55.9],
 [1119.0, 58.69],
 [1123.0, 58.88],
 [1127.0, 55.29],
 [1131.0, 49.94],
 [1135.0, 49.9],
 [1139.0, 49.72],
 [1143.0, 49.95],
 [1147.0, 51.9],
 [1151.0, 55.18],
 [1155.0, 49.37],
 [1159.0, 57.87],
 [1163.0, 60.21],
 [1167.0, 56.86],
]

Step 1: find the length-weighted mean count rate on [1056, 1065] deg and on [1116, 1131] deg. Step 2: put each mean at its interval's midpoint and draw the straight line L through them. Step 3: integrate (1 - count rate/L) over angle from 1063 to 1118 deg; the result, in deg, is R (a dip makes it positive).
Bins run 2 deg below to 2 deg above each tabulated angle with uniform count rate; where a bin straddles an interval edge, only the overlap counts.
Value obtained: 7.0 deg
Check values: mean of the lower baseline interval 54.7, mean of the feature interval 48.5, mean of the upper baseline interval 56.5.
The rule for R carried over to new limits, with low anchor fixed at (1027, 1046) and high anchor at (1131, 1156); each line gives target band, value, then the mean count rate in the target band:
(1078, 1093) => 0.03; 49.8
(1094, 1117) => 3.43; 42.8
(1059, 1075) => -2.02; 55.9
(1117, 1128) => -1.57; 57.8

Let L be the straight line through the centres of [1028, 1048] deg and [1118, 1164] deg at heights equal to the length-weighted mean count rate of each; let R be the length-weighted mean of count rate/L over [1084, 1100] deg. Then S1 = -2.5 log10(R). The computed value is 0.25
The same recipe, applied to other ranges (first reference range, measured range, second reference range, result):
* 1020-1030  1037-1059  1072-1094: -0.01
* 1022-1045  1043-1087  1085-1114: -0.19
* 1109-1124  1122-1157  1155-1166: 0.08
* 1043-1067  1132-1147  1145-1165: 0.09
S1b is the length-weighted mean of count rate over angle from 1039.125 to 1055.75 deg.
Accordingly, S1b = 49.4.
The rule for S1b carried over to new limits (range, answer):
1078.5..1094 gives 48.5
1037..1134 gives 50.1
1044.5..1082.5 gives 54.2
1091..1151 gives 48.5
